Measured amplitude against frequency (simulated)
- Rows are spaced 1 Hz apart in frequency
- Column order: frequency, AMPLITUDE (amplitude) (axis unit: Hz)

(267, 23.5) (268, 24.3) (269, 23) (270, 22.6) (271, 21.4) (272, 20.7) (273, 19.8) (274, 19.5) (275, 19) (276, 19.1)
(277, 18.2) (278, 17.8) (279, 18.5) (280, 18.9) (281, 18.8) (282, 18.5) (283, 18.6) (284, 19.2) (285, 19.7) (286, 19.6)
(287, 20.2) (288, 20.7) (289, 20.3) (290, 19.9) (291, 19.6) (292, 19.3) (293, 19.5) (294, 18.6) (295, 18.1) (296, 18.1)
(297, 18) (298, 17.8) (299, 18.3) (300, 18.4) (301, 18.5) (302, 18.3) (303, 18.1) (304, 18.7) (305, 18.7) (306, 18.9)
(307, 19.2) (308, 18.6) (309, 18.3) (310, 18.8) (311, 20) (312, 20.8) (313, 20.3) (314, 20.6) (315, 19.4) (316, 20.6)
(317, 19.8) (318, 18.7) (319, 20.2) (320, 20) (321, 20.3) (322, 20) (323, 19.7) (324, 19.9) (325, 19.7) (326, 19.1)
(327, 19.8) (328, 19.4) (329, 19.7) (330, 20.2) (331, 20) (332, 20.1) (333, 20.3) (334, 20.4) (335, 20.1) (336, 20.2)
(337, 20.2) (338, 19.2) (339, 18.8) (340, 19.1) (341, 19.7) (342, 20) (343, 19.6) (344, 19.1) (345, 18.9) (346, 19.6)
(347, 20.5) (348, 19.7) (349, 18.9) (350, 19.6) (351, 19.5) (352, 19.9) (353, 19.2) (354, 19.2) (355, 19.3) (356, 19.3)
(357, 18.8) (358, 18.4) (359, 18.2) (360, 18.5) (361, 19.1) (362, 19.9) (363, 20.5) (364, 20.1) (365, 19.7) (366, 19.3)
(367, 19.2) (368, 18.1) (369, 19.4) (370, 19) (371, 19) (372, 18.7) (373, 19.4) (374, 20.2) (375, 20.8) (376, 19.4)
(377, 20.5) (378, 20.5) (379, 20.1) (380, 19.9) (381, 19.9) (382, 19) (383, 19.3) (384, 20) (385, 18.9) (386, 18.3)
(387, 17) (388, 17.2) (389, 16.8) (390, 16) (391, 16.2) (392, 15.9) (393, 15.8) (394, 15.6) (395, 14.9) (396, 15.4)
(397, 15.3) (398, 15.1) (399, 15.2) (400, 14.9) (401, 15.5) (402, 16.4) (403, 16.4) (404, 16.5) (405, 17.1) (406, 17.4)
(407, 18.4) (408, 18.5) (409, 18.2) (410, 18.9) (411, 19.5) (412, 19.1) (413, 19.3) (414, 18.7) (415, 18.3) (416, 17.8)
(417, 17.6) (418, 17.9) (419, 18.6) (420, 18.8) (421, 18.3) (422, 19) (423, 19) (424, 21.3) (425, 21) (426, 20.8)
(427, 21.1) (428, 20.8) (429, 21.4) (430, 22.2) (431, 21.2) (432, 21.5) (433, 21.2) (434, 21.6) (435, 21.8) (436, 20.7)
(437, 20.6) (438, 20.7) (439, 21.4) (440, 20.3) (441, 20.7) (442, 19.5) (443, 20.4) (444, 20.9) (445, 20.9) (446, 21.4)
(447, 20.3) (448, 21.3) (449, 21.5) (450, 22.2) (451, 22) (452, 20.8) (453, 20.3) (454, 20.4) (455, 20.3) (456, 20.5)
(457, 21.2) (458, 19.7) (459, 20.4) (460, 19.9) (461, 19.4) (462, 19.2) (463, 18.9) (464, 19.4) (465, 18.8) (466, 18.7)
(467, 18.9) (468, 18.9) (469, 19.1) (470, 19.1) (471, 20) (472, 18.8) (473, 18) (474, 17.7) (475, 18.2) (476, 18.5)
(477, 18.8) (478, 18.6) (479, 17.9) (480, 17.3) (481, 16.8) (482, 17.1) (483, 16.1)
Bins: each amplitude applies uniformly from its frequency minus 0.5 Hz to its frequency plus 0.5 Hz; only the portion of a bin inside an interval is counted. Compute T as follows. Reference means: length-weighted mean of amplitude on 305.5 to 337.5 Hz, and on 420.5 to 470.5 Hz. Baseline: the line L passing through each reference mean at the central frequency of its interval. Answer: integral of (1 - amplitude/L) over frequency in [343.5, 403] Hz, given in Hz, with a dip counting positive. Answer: 4.82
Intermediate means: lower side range 19.8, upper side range 20.4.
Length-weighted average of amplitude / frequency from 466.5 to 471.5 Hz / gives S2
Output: 19.2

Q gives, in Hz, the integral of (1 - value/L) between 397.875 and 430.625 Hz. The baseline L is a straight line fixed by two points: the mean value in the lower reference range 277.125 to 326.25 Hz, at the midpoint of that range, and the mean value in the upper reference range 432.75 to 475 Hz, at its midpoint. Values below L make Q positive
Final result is 2.3 Hz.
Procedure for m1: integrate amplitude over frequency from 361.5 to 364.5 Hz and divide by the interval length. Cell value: 20.2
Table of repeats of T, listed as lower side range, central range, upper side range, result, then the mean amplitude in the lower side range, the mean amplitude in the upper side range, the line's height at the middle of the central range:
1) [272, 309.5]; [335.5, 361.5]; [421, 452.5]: 0.50 Hz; 18.9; 20.9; 19.7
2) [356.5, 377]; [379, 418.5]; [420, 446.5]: 5.07 Hz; 19.3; 20.7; 20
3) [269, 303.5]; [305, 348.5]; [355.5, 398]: -1.87 Hz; 19.2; 18.5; 18.9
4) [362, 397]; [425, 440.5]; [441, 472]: -1.20 Hz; 18.5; 20.1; 19.6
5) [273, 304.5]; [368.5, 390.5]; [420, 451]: 1.13 Hz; 18.9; 20.8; 20.1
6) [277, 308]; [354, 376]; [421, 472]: 0.36 Hz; 18.9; 20.4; 19.6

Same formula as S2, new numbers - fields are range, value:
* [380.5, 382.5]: 19.4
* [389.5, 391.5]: 16.1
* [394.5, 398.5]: 15.2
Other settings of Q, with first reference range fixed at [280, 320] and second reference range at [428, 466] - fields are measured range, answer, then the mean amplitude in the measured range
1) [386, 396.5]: 2.0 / 16.2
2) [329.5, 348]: -0.2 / 19.8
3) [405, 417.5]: 1.2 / 18.4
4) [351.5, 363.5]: 0.3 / 19.2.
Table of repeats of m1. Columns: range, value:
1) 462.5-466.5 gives 18.9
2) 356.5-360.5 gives 18.5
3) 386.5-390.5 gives 16.8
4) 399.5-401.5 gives 15.2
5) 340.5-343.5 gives 19.8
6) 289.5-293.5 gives 19.6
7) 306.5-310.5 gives 18.7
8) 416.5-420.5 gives 18.2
